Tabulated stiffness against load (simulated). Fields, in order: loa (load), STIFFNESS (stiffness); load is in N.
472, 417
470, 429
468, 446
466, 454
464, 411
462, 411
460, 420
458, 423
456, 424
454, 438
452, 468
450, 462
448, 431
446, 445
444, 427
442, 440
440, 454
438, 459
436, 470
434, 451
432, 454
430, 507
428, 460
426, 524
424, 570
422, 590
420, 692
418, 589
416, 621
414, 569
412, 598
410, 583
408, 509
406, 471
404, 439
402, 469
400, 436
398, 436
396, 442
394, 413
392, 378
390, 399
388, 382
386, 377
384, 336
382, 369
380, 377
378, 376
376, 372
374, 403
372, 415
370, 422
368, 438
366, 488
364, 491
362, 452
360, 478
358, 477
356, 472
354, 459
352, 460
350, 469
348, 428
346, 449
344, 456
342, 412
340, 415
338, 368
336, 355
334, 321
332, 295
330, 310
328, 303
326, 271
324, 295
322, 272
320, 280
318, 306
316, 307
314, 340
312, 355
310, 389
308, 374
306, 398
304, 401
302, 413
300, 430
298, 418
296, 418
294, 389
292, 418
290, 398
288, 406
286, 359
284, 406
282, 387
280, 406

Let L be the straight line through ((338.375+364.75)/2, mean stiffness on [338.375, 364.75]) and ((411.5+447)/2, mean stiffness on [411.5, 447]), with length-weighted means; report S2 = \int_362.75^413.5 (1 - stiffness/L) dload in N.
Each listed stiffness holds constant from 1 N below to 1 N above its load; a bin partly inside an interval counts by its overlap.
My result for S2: 5.2 N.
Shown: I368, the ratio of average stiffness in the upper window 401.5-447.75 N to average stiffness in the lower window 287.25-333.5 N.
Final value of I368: 1.4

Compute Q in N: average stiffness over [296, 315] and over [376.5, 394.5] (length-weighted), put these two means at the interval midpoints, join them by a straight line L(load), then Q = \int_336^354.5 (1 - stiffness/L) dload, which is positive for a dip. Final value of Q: -2.18 N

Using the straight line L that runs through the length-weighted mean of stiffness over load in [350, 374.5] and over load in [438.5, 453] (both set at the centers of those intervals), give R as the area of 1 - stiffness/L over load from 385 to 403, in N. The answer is 1.51 N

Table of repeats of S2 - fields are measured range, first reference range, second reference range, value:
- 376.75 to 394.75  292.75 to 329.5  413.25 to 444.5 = 3.1 N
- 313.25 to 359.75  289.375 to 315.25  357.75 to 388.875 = 3.7 N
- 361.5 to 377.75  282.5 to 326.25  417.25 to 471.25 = -0.6 N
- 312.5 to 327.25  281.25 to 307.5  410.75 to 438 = 4.5 N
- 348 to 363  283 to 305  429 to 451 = -1.3 N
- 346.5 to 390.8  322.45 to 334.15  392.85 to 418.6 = -2.9 N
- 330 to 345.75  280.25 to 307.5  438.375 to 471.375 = 1.5 N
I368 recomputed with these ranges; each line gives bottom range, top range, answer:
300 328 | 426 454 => 1.34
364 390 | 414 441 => 1.32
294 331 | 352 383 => 1.24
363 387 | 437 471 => 1.08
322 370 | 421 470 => 1.14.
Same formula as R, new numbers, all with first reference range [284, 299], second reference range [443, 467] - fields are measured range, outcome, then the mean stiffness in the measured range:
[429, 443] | -1.0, 462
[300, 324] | 3.3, 350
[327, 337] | 2.3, 317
